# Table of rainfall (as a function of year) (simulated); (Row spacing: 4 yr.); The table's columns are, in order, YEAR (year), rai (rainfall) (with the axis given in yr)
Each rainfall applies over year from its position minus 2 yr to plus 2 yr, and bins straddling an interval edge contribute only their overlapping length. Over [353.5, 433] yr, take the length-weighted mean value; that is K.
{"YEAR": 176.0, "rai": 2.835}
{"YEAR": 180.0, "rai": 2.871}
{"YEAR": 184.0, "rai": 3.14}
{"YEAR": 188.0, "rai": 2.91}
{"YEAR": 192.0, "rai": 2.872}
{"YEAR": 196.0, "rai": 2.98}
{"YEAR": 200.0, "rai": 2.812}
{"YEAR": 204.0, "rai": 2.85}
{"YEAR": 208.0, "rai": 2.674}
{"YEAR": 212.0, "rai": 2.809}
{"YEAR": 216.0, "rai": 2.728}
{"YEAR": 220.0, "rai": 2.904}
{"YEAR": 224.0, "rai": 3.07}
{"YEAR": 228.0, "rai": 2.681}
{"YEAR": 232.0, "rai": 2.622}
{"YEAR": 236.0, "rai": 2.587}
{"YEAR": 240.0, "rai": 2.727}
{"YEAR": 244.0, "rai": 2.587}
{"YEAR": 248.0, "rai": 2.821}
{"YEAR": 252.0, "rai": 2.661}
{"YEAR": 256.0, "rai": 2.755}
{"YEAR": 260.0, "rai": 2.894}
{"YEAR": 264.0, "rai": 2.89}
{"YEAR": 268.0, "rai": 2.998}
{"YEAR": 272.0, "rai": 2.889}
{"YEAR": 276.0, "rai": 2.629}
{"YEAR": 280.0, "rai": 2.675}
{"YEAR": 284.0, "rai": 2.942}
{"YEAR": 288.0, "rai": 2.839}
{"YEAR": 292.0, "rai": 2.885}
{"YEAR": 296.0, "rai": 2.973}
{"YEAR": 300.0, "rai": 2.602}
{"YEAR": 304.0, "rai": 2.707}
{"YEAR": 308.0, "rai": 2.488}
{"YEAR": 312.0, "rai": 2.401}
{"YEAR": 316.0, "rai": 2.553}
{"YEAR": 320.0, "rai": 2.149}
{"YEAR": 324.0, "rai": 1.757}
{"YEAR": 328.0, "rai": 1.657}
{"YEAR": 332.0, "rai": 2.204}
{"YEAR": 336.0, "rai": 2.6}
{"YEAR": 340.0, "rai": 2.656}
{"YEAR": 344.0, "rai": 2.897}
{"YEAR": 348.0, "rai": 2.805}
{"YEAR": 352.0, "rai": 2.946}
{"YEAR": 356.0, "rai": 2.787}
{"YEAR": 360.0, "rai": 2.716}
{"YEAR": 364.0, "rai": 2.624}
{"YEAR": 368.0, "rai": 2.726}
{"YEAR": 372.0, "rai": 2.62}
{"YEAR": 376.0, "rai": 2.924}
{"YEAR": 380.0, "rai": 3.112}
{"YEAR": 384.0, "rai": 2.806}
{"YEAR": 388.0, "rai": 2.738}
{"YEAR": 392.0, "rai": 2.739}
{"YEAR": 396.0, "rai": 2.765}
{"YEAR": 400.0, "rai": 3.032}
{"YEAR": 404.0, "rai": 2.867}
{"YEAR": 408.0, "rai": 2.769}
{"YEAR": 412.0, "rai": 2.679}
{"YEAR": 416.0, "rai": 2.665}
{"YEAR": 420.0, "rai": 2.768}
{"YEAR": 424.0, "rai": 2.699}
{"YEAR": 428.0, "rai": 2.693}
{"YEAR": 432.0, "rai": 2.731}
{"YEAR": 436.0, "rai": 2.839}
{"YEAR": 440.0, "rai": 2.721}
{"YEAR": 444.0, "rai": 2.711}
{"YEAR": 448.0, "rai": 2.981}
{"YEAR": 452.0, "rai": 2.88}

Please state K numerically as 2.77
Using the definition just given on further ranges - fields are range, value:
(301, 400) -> 2.61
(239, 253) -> 2.7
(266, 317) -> 2.74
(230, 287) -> 2.76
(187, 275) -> 2.8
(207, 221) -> 2.78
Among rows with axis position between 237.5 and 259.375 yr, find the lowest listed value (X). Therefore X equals 2.587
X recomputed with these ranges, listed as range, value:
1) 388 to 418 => 2.665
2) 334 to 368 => 2.6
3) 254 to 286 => 2.629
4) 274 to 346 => 1.657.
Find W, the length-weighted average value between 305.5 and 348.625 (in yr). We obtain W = 2.37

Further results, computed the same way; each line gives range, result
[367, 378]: 2.76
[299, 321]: 2.49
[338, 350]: 2.79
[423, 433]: 2.71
